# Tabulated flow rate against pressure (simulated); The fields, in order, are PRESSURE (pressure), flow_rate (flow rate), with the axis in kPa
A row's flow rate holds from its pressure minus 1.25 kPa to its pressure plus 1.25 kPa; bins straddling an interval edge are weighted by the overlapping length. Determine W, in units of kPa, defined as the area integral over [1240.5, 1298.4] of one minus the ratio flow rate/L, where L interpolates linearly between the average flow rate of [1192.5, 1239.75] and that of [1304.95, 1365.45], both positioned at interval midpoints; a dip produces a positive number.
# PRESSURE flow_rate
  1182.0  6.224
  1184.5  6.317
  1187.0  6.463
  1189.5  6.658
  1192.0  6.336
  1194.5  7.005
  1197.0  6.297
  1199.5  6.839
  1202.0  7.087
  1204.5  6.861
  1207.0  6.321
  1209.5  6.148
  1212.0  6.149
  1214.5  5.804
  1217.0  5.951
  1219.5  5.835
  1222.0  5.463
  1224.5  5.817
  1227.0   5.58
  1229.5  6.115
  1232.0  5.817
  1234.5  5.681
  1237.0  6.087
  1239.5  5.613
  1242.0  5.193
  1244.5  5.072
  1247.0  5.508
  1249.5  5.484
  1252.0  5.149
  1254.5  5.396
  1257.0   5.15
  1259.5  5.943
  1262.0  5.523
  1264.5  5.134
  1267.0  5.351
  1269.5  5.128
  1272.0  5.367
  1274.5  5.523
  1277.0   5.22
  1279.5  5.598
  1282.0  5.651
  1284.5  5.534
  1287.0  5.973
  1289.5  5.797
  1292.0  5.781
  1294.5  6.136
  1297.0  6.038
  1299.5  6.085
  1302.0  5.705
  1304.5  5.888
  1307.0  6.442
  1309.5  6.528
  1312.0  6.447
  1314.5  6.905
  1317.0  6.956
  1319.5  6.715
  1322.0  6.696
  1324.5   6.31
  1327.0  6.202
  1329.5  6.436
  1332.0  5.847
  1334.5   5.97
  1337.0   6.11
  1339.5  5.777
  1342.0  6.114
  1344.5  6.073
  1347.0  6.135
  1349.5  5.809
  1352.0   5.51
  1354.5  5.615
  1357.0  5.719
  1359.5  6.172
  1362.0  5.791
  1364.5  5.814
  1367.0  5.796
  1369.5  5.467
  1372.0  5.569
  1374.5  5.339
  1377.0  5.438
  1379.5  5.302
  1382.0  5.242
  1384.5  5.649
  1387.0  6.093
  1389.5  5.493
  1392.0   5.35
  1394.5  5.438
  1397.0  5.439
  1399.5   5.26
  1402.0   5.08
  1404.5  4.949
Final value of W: 6.1 kPa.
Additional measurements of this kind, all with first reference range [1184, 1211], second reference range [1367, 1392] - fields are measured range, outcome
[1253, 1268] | 1.93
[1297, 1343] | -3.26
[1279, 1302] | 0.73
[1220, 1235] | 1.52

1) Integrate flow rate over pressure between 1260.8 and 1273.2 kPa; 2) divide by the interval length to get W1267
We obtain 5.3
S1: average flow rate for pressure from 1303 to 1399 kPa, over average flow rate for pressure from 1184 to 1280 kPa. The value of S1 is 1.01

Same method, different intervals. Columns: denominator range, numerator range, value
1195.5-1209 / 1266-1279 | 0.80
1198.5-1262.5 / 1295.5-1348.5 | 1.07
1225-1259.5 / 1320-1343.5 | 1.11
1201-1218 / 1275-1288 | 0.88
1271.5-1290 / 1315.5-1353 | 1.11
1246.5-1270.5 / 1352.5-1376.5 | 1.06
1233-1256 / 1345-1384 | 1.03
